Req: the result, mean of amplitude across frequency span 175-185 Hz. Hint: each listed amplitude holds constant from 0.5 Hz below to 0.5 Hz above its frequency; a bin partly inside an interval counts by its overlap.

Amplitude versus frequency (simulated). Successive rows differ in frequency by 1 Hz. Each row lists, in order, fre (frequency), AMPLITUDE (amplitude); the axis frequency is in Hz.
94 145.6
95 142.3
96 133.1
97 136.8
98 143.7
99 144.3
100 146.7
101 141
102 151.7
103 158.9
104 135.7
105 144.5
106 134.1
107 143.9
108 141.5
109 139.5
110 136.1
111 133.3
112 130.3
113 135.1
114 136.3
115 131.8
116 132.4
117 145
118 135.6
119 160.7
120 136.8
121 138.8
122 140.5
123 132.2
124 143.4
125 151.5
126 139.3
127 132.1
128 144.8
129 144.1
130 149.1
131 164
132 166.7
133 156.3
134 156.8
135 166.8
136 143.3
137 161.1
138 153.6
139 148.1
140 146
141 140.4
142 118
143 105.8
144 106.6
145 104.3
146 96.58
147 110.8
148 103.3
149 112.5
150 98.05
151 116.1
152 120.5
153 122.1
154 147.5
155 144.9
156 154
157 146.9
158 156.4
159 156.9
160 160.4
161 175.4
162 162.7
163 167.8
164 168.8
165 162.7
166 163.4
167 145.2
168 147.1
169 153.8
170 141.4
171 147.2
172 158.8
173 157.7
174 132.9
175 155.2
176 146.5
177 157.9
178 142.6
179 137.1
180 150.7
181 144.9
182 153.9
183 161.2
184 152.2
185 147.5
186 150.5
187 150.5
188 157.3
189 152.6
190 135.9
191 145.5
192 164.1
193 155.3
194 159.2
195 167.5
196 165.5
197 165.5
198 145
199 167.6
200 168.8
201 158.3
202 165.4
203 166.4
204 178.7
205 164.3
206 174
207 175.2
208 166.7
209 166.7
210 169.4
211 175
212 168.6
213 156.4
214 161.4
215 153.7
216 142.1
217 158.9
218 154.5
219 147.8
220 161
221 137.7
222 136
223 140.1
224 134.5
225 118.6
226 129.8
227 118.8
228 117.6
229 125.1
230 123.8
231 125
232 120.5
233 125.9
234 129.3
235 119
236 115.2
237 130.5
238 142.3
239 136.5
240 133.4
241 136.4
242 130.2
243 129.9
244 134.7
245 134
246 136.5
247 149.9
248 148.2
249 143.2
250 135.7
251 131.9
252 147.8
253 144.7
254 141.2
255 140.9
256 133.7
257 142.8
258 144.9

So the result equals 150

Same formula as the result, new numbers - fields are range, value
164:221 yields 157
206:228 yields 151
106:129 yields 139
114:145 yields 142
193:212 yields 166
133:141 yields 153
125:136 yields 152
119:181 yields 143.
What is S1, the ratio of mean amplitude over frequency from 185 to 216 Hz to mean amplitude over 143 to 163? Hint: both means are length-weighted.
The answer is 1.22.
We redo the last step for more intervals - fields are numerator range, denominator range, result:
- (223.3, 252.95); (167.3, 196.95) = 0.87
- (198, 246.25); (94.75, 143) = 1.01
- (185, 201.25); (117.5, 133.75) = 1.07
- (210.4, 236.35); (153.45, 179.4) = 0.90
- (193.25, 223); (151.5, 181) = 1.06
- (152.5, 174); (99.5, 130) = 1.09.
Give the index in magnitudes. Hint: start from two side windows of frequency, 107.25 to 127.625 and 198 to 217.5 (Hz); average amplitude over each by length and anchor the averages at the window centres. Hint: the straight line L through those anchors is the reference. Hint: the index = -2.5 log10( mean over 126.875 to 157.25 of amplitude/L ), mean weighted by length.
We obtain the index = 0.08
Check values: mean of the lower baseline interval 139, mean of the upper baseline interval 165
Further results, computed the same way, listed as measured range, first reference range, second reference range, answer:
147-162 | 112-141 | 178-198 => 0.094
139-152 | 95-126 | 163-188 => 0.264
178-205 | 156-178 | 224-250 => -0.072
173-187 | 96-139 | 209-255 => -0.057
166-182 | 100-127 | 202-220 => 0.044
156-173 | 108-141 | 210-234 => -0.101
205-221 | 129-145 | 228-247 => -0.209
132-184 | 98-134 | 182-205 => 0.060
